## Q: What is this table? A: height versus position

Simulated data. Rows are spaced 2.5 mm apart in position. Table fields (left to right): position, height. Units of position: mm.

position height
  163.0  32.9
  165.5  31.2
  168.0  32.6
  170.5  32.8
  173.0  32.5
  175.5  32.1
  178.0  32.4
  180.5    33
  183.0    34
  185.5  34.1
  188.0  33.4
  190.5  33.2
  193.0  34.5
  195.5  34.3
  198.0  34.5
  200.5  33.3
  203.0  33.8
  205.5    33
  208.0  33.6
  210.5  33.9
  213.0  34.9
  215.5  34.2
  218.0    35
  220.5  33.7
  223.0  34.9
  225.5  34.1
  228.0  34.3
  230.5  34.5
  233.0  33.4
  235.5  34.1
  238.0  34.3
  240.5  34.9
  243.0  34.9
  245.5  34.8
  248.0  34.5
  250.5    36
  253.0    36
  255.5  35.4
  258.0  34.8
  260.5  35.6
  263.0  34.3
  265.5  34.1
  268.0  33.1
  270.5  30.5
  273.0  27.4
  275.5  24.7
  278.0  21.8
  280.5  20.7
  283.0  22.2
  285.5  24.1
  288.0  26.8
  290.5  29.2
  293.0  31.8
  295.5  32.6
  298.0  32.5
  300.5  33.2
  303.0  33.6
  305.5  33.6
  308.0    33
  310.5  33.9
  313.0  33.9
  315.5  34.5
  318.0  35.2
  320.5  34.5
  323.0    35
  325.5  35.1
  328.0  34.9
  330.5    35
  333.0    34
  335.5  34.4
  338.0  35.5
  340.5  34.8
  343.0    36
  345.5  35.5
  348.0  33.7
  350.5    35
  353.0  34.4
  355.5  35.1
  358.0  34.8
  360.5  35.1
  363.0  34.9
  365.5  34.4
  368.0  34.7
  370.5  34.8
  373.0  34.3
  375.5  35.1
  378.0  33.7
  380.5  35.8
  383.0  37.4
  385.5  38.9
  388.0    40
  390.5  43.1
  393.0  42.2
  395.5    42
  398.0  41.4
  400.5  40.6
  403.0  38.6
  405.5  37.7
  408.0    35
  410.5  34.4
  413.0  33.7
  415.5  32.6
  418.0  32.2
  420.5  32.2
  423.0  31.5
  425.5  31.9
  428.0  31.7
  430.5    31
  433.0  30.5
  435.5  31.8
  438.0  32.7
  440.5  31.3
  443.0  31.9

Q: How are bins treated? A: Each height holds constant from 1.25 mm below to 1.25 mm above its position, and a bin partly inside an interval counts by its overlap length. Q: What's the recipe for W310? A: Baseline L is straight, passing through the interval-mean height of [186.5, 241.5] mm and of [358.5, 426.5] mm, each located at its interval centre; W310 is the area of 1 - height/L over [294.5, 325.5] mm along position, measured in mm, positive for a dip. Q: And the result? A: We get 1.2 mm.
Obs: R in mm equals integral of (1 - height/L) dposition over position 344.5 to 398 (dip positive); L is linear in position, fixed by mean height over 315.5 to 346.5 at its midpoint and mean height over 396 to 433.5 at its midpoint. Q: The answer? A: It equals -2.7 mm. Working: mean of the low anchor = 35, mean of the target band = 36.5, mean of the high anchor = 34.6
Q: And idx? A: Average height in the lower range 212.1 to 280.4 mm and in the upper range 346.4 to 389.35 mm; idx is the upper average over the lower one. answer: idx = 1.07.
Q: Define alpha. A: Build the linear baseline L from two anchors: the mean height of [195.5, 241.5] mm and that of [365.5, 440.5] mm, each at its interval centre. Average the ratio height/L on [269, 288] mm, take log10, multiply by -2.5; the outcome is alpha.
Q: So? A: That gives 0.36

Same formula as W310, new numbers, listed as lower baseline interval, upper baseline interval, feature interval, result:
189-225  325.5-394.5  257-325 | 7.8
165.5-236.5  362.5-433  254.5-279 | 2.3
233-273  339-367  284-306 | 2.5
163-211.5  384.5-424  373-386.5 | 0.3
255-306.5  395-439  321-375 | -4.5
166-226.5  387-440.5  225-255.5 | -0.6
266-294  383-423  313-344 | -3.9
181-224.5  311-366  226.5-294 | 5.7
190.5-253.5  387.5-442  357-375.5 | 0.2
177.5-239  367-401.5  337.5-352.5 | 0.9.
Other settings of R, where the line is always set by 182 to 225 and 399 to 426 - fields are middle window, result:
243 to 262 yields -0.6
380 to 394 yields -2.1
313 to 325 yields -0.1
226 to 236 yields 0.0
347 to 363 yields -0.1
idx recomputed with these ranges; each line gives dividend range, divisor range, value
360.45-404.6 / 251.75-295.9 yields 1.27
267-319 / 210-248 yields 0.87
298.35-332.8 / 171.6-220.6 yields 1.02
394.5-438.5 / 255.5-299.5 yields 1.17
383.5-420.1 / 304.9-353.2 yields 1.09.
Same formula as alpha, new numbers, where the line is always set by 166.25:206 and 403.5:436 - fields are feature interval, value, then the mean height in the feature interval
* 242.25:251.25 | -0.06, 35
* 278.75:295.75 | 0.25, 26.3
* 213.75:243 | -0.04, 34.3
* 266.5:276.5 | 0.14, 29.2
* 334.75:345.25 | -0.07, 35.2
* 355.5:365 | -0.06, 34.9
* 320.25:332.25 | -0.06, 34.9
